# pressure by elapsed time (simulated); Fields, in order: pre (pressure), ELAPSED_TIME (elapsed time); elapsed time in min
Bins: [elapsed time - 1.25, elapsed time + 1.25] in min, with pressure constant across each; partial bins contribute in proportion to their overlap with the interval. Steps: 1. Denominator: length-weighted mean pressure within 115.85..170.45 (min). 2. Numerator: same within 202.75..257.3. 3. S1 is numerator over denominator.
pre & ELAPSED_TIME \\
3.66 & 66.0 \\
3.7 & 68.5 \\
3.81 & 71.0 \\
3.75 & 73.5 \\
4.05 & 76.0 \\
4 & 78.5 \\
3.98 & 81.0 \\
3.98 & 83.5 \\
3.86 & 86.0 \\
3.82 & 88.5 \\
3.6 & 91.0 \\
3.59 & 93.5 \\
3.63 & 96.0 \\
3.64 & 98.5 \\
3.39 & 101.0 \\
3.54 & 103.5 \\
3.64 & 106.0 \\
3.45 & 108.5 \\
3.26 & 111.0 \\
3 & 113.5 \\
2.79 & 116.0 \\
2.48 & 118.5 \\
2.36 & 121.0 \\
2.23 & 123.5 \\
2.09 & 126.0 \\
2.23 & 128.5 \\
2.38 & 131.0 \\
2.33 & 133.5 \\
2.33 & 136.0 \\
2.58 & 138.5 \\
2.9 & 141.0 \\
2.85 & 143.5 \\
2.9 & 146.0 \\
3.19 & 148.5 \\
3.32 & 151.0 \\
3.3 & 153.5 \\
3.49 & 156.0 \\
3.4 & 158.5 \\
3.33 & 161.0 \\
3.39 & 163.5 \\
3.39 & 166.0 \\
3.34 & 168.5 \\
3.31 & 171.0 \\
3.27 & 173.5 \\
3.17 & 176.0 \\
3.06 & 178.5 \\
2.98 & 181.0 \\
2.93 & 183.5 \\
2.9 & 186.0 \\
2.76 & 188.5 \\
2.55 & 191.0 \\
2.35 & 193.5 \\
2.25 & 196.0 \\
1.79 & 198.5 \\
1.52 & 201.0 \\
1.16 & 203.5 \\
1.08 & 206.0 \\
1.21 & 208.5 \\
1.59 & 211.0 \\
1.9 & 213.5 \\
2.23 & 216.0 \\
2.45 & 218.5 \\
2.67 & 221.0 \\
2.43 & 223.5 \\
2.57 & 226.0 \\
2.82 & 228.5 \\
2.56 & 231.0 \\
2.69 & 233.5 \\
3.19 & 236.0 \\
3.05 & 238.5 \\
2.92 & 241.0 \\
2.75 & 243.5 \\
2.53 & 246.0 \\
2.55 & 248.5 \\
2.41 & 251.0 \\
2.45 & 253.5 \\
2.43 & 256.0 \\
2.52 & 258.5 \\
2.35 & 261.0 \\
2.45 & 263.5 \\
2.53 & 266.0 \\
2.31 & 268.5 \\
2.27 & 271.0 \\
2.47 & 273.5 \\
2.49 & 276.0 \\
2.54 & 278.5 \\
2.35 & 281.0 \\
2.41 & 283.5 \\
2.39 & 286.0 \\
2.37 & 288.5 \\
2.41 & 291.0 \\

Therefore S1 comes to 0.8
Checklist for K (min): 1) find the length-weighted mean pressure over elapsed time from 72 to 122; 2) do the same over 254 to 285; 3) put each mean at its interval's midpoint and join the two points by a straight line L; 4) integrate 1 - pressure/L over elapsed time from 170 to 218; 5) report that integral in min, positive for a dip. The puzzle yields 9.92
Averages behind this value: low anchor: 3.5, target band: 2.31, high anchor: 2.43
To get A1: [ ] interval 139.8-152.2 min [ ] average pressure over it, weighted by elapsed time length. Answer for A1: 3.03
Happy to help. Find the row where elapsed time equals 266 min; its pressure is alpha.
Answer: 2.53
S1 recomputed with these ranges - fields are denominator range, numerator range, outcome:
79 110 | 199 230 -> 0.54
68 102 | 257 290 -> 0.64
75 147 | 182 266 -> 0.76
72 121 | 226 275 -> 0.74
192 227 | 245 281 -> 1.26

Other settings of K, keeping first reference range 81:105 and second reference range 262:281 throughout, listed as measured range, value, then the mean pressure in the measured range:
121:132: 3.9 min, 2.24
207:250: 3.9 min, 2.47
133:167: 2.2 min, 3.06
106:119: 1.7 min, 3.09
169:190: 0.2 min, 3.05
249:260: 0.4 min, 2.46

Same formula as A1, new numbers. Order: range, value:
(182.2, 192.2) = 2.79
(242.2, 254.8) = 2.54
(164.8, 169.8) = 3.36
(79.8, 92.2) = 3.85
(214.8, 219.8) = 2.34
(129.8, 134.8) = 2.35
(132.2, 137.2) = 2.33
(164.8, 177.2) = 3.3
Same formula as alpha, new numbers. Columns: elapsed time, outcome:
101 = 3.39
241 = 2.92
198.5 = 1.79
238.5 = 3.05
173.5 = 3.27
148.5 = 3.19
